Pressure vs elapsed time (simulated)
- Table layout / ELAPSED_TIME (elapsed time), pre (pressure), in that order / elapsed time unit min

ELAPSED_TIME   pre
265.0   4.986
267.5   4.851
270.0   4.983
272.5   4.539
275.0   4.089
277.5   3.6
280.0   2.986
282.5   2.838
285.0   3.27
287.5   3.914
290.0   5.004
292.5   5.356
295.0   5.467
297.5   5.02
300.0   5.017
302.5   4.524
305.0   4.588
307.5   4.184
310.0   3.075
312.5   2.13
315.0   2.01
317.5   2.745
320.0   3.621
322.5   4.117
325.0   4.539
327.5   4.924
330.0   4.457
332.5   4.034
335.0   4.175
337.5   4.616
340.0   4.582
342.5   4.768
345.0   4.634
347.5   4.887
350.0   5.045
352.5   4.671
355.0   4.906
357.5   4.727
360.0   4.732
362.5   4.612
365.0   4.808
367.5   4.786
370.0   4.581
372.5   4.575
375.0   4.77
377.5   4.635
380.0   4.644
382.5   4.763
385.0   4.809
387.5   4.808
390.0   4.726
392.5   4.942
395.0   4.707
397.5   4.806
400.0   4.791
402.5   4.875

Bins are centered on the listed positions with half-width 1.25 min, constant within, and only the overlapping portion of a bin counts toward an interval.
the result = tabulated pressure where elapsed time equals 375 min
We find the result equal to 4.77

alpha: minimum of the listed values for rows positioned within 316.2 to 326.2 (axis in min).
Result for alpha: 2.745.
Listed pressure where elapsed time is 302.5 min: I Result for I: 4.524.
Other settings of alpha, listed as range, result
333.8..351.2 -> 4.175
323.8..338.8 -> 4.034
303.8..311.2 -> 3.075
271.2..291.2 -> 2.838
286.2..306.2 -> 3.914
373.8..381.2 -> 4.635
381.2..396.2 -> 4.707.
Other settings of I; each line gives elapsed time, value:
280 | 2.986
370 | 4.581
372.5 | 4.575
